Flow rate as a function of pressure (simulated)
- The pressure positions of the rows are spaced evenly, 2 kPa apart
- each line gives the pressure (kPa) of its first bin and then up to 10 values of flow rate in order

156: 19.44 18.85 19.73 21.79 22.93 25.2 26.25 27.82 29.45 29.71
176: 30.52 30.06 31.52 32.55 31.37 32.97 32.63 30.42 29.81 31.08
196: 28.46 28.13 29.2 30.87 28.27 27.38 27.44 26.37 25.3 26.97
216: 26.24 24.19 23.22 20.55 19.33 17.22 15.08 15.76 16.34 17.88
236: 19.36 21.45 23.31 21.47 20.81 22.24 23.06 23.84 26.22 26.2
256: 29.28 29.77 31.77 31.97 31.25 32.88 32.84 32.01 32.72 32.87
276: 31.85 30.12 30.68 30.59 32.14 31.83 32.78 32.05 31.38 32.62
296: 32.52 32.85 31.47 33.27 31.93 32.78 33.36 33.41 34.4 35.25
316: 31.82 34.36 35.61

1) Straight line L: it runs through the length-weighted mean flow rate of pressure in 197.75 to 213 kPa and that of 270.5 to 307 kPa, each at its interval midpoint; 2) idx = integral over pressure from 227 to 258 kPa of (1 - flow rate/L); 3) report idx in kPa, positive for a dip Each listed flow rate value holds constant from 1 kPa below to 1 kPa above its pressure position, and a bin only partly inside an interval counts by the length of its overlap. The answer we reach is 8.4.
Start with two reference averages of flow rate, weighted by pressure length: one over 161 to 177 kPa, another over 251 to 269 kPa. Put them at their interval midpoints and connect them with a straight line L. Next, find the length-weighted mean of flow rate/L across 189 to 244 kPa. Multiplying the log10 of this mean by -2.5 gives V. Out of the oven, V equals 0.18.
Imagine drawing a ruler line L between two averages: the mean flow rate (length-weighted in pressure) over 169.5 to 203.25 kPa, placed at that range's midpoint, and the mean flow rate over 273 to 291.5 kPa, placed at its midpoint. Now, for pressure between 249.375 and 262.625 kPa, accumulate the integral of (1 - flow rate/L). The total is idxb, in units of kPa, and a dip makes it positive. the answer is 1.2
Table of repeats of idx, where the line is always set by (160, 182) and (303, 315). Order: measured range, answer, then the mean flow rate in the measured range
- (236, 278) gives 4.8 kPa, 27.7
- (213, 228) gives 3.8 kPa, 22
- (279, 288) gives 0.3 kPa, 31.5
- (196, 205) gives -0.1 kPa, 29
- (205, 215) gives 0.8 kPa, 26.7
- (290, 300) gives 0.2 kPa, 32.2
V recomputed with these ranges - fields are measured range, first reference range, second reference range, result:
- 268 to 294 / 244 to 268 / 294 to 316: -0.05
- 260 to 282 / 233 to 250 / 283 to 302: -0.16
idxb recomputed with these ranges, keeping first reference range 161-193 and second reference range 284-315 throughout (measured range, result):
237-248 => 3.2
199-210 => 0.5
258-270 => -0.1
